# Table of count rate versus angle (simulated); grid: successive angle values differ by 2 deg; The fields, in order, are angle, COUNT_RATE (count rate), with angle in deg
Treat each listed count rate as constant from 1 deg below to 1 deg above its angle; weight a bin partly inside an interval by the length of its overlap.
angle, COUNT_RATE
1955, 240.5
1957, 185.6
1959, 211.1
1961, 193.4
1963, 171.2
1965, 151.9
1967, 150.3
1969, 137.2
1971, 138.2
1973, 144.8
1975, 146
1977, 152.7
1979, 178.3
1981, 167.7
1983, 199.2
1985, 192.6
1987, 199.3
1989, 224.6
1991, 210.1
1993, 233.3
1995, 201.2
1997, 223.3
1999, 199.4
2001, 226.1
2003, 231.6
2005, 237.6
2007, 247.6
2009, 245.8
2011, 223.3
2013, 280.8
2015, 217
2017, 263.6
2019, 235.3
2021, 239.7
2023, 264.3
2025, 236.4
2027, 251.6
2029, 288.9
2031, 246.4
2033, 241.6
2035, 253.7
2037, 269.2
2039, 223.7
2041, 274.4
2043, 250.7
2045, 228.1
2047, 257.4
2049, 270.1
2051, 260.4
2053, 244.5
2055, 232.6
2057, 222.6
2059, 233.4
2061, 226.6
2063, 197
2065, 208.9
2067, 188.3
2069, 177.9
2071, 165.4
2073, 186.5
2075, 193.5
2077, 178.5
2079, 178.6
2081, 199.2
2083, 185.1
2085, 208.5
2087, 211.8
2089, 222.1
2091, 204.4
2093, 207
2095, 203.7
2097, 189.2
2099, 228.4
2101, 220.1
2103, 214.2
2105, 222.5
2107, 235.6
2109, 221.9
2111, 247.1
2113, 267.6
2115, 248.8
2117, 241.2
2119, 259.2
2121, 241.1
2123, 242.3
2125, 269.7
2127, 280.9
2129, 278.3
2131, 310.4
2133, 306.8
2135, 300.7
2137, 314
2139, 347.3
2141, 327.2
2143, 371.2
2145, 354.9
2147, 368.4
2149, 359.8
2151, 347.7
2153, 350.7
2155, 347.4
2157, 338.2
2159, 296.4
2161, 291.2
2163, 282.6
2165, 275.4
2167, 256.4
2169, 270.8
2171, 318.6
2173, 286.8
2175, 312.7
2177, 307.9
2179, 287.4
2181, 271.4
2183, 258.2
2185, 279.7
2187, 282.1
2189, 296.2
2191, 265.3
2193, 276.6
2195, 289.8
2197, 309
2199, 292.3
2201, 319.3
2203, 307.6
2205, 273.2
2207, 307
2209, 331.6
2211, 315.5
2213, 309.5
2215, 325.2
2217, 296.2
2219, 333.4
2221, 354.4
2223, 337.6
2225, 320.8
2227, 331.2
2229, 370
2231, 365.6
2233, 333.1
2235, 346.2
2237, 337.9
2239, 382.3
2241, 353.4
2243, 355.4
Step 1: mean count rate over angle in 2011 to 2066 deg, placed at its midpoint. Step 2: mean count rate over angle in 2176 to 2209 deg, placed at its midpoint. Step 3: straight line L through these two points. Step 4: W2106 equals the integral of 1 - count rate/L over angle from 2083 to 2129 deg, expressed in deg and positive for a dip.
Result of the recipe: 5.9 deg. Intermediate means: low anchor 245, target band 231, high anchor 290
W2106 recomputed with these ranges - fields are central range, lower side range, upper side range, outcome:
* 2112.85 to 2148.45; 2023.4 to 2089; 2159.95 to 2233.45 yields -4.0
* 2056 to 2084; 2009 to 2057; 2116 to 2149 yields 7.6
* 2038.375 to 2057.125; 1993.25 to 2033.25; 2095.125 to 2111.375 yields -1.3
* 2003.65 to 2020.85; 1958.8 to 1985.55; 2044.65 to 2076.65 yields -5.0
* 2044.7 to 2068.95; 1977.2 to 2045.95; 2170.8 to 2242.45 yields 2.1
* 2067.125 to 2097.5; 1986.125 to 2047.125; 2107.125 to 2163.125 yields 8.8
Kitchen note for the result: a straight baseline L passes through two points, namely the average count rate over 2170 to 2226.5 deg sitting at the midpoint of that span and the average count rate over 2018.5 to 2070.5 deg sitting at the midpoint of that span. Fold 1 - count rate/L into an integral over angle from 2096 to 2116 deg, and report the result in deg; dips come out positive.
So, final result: 2.6 deg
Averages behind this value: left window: 239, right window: 303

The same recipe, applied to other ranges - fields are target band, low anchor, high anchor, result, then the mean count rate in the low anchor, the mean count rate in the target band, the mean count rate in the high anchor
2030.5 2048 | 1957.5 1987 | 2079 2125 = -4.69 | 168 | 250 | 224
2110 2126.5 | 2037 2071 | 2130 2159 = 2.87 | 230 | 253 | 337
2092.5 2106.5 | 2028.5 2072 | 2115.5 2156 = 3.26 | 234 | 213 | 310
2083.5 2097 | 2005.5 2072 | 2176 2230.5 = 2.72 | 238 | 207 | 306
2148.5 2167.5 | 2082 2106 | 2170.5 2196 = -3.65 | 210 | 315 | 287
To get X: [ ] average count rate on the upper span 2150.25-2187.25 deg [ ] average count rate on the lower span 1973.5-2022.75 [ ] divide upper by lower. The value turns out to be 1.4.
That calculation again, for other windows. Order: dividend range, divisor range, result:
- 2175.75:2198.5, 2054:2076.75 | 1.41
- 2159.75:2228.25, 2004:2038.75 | 1.20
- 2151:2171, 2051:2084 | 1.50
